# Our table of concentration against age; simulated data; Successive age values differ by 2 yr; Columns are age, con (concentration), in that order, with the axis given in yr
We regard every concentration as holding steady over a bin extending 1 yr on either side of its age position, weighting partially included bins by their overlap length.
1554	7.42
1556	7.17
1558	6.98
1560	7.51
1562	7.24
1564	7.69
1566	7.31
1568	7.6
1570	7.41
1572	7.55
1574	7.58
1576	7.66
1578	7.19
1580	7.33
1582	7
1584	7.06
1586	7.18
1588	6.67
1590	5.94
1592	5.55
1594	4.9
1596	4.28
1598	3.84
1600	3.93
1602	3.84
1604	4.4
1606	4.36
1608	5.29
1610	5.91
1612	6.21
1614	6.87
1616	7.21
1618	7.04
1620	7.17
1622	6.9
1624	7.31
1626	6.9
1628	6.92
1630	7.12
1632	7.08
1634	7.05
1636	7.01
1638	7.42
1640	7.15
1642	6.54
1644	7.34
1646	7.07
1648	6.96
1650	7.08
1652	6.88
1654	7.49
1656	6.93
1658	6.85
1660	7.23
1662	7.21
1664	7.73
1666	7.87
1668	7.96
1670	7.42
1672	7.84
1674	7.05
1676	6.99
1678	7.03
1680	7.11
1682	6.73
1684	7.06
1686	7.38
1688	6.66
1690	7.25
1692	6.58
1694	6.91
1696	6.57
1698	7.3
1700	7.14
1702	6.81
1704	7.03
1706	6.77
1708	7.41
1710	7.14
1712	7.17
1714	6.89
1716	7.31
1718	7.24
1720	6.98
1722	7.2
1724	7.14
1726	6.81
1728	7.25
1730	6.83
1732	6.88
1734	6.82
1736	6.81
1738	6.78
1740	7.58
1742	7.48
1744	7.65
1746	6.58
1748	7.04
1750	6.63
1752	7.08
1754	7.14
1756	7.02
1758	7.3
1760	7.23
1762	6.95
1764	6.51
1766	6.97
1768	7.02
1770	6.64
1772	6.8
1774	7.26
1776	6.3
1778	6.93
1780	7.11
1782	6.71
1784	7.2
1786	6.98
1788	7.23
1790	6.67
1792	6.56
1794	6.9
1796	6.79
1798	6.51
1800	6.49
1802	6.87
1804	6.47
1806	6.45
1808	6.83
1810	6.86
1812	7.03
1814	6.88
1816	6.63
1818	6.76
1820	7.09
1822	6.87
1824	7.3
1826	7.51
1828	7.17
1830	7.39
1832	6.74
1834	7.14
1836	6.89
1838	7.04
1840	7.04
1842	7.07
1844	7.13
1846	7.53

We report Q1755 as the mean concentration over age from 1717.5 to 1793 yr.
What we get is 6.98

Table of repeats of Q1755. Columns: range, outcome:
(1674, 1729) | 7.03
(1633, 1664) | 7.1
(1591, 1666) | 6.42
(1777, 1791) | 6.98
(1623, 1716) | 7.12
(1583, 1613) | 5.29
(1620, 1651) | 7.06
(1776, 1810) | 6.78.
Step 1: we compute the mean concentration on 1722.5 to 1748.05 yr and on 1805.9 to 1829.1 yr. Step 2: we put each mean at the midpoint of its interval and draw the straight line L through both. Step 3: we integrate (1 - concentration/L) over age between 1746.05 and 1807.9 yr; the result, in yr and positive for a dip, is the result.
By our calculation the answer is 1.4 yr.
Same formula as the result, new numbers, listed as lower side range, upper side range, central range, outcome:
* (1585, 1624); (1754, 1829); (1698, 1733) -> -3.6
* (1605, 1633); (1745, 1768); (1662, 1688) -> -2.2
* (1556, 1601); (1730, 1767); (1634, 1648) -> -0.6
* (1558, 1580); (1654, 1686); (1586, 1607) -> 7.1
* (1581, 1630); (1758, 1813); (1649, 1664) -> -2.2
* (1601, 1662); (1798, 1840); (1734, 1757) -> -0.8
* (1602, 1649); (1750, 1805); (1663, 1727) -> -4.0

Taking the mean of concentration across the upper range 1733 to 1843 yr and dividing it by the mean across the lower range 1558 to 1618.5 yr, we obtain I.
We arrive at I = 1.1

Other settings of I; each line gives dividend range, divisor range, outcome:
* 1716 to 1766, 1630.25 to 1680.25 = 0.98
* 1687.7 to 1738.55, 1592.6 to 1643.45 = 1.14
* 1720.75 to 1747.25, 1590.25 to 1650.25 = 1.14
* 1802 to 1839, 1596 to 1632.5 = 1.17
